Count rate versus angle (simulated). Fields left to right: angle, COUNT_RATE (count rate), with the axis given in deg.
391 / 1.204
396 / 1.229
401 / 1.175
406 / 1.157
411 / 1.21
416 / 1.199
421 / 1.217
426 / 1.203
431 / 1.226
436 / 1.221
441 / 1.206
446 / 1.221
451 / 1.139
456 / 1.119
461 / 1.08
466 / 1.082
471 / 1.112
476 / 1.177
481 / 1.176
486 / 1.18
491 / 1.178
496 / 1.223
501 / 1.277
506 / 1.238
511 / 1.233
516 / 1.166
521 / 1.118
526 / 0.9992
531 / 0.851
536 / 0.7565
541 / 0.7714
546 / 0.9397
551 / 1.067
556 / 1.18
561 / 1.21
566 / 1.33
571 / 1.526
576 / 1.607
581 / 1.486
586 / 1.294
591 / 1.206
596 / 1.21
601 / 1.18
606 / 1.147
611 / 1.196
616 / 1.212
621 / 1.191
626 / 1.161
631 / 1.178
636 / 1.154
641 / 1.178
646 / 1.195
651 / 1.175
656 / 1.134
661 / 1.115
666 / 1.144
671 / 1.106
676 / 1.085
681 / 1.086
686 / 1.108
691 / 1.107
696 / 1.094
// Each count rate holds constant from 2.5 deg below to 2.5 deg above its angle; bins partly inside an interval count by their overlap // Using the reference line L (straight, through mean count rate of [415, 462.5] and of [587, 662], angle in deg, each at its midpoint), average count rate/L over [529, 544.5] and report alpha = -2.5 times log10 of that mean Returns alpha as 0.42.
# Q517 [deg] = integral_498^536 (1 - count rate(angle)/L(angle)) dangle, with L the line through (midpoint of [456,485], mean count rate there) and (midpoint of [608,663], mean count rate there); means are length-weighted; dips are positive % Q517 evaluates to 1.2 deg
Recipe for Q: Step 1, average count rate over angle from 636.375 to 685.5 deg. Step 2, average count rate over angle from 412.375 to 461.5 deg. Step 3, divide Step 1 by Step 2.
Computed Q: 0.96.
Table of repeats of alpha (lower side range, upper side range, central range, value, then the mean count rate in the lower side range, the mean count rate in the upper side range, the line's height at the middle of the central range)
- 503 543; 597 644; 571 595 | -0.24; 1.02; 1.18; 1.12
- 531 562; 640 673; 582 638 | -0.13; 0.966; 1.15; 1.07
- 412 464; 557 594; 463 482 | 0.09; 1.18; 1.37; 1.23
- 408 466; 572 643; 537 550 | 0.37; 1.18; 1.25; 1.22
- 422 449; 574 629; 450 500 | 0.07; 1.21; 1.26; 1.22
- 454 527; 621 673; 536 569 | 0.09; 1.16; 1.16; 1.16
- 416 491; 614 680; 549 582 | -0.16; 1.17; 1.15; 1.16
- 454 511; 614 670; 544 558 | 0.10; 1.17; 1.16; 1.17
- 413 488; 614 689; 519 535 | 0.20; 1.17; 1.15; 1.16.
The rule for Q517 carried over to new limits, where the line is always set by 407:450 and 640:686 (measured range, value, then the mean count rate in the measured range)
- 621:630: -0.2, 1.17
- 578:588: -2.1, 1.41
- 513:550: 7.0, 0.952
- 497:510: -0.7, 1.25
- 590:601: -0.5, 1.2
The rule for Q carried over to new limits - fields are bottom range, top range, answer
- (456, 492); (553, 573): 1.14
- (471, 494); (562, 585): 1.24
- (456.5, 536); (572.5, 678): 1.07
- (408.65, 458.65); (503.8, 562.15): 0.87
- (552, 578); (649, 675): 0.84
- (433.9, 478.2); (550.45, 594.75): 1.16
